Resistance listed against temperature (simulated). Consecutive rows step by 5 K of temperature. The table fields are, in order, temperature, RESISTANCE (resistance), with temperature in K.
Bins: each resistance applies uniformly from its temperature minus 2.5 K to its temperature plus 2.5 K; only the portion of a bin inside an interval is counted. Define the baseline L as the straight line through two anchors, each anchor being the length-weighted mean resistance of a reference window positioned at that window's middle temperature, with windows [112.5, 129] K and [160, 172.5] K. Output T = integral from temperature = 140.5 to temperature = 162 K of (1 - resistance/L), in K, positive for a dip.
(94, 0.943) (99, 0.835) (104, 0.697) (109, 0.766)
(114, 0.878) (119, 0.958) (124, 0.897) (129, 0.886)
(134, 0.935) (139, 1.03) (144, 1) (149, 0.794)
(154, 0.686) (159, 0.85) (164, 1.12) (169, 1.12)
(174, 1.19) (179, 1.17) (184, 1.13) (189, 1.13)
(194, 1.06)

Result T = 3.79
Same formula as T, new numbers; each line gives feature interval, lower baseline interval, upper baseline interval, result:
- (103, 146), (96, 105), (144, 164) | -4.5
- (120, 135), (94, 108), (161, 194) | 0.1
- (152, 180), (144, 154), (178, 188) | -0.9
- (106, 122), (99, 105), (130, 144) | -0.6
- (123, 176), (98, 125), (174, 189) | 2.8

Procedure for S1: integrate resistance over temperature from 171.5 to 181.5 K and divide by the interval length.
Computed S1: 1.18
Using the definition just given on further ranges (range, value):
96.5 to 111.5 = 0.766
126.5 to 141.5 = 0.95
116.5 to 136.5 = 0.919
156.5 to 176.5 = 1.07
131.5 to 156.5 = 0.889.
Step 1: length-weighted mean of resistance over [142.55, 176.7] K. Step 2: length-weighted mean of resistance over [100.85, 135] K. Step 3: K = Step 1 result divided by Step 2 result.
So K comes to 1.1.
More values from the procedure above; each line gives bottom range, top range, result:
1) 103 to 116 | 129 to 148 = 1.22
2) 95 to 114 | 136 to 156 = 1.11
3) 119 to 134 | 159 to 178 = 1.22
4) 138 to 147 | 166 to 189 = 1.15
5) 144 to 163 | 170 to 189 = 1.39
